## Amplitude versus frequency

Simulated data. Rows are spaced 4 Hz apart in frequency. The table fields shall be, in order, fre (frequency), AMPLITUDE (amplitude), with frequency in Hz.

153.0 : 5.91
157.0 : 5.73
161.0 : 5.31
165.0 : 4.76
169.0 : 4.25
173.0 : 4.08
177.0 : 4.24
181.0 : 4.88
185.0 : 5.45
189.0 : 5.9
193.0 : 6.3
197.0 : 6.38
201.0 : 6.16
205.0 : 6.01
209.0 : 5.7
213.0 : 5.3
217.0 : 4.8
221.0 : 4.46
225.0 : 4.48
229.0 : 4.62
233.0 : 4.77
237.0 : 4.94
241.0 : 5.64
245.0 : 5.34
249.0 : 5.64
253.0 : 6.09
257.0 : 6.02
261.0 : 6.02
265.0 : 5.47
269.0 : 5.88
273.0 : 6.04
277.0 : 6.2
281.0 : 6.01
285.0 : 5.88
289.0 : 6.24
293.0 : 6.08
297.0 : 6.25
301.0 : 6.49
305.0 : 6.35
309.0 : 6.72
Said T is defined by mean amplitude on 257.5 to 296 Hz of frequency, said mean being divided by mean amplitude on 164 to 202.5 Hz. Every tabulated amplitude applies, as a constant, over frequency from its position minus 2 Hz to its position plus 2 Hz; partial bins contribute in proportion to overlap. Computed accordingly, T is 1.14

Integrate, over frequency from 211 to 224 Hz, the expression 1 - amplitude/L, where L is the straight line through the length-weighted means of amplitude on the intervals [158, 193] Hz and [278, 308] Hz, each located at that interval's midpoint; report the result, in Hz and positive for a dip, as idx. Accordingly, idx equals 1.40 Hz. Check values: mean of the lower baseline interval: 4.97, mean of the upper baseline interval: 6.2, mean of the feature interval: 4.82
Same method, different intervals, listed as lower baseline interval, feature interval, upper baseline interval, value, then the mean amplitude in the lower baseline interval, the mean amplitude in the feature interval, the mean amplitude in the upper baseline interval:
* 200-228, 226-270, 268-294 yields 1.5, 5.22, 5.46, 6.05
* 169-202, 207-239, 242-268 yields 3.9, 5.33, 4.88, 5.76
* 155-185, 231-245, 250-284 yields 1.2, 4.8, 5.15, 5.95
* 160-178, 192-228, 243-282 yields -2.7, 4.5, 5.46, 5.87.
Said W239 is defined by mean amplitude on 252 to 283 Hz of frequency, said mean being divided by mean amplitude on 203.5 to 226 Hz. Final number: 1.2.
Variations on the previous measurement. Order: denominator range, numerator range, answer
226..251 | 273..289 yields 1.18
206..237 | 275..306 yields 1.26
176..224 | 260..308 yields 1.11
